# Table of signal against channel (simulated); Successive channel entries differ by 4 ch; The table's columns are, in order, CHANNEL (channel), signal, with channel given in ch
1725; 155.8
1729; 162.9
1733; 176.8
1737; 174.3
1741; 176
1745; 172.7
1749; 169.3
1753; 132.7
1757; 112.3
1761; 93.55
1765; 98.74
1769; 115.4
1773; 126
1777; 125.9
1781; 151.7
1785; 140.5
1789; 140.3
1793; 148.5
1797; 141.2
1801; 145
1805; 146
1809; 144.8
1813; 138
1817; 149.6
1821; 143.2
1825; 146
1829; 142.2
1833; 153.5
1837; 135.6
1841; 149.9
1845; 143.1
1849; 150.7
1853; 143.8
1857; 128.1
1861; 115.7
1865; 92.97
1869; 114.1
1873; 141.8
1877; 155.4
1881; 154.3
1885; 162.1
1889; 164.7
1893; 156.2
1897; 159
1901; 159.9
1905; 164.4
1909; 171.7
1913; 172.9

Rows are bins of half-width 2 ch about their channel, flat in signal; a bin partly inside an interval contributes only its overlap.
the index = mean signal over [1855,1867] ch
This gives 112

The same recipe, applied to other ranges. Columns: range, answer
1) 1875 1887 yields 157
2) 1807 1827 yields 144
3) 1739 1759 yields 153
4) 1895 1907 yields 161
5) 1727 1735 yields 170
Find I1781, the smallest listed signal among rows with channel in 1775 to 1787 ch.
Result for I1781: 125.9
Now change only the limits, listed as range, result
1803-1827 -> 138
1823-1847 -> 135.6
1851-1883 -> 92.97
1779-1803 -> 140.3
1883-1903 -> 156.2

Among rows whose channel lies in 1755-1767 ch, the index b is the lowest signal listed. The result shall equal 93.55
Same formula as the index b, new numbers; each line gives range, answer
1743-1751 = 169.3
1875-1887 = 154.3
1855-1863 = 115.7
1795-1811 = 141.2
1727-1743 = 162.9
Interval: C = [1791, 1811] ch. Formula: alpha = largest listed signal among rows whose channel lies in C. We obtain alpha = 148.5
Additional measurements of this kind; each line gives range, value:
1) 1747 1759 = 169.3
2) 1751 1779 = 132.7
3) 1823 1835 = 153.5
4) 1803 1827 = 149.6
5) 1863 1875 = 141.8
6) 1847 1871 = 150.7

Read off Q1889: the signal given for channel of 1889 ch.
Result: 164.7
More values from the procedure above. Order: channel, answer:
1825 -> 146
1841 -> 149.9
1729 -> 162.9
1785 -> 140.5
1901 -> 159.9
